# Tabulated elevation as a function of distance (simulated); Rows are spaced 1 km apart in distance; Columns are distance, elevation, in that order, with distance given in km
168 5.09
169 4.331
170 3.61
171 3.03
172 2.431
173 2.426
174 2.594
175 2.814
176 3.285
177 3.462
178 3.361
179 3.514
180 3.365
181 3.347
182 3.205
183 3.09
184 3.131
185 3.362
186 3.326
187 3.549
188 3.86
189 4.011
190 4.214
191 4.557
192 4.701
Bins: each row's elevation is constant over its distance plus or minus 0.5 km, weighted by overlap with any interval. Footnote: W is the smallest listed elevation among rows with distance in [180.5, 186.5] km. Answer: 3.09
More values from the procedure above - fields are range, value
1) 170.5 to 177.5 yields 2.426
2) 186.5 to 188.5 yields 3.549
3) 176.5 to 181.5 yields 3.347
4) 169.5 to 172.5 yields 2.431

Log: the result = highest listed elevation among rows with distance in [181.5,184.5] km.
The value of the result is 3.205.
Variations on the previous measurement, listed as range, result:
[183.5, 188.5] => 3.86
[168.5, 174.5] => 4.331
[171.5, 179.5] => 3.514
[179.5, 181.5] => 3.365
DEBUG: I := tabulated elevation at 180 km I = 3.365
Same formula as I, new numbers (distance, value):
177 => 3.462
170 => 3.61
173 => 2.426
